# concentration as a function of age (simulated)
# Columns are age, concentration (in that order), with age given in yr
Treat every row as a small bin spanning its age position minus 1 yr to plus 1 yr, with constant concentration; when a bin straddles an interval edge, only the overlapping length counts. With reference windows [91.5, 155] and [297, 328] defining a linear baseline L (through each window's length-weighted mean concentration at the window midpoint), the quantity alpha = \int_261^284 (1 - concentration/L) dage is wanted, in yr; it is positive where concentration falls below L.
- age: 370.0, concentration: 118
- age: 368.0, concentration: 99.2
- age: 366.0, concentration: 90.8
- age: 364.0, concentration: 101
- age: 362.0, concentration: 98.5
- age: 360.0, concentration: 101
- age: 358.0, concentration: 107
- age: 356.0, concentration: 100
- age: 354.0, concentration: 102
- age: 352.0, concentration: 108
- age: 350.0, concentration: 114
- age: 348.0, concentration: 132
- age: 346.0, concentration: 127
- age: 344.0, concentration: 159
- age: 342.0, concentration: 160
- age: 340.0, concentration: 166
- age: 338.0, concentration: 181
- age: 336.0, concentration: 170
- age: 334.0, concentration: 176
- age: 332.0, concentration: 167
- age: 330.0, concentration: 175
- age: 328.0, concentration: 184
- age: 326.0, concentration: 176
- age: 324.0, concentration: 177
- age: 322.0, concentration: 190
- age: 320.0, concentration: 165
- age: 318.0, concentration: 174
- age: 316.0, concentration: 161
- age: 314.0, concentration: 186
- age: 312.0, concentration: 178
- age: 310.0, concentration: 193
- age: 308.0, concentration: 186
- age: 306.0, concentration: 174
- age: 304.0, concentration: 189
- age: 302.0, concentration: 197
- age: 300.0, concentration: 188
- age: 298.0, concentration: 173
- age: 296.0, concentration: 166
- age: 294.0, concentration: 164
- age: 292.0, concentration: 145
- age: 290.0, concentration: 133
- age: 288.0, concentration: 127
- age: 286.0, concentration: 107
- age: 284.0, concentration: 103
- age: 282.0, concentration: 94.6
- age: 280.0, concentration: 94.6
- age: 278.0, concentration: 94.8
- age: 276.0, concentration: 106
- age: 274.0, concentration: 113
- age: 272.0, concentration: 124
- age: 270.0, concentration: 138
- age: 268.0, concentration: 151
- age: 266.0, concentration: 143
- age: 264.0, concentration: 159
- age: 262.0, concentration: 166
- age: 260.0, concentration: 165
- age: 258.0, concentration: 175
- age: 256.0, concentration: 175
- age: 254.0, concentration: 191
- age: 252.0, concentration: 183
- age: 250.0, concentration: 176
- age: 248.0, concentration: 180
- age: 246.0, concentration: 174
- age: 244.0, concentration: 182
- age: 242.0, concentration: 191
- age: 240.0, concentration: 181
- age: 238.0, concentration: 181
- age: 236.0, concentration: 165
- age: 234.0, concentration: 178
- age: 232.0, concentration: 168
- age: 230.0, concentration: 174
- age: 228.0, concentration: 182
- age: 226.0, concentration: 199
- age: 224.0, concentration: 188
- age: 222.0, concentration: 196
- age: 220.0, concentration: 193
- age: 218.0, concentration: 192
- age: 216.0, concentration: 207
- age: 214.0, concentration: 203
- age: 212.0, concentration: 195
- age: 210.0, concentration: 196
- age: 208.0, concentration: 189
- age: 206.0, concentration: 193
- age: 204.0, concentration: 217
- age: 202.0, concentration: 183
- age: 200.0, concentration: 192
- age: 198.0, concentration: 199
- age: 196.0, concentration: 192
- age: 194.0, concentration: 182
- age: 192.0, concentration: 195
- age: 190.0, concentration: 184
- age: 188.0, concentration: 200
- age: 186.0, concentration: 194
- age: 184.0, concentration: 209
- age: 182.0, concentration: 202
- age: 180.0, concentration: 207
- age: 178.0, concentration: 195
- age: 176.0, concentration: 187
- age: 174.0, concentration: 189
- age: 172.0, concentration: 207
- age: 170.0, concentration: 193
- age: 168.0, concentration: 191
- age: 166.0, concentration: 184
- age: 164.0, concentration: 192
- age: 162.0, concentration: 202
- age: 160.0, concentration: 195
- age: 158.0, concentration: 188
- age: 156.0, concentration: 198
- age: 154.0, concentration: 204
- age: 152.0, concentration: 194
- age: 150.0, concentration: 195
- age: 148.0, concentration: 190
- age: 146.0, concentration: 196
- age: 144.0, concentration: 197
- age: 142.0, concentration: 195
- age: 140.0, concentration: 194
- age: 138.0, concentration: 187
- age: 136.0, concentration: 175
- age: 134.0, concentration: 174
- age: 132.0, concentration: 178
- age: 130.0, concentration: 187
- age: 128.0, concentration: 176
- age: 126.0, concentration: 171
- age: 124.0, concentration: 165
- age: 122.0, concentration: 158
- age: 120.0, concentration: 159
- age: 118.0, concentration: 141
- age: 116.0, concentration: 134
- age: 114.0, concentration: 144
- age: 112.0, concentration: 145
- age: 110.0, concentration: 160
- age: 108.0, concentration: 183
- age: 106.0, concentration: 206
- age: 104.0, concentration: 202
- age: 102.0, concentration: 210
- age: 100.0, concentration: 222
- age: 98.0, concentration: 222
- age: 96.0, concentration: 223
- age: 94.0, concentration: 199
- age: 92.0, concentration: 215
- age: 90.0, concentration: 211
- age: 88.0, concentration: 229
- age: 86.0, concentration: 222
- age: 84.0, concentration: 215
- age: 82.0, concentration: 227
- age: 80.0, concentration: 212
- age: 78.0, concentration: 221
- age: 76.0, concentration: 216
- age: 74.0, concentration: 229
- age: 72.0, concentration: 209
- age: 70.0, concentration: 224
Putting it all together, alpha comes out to 7.2 yr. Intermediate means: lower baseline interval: 184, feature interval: 125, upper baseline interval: 181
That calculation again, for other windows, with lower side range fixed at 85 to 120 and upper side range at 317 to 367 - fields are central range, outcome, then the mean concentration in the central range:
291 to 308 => -2.5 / 175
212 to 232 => -2.8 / 192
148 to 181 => -2.9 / 195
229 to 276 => -1.0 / 165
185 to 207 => -2.7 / 194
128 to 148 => -0.3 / 187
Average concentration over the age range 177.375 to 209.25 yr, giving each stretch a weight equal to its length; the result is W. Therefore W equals 196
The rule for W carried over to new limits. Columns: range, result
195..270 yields 182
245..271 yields 167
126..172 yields 190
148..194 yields 195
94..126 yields 179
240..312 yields 156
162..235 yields 193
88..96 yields 213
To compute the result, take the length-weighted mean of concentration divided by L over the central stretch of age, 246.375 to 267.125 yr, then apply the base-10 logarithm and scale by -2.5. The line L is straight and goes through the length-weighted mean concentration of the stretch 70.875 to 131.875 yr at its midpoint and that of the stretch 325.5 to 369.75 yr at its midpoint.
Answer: -0.09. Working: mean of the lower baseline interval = 194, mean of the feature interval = 171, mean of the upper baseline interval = 135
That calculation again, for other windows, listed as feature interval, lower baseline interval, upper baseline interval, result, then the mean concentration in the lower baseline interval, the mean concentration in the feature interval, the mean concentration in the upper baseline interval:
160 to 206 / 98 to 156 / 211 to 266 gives -0.08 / 181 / 195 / 181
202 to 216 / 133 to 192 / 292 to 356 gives -0.07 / 194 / 198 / 165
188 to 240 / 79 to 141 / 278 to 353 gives -0.10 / 189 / 190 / 158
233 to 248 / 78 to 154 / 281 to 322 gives -0.05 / 190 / 179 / 161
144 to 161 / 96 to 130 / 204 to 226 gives -0.06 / 177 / 195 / 196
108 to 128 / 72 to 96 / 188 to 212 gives 0.33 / 218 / 156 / 193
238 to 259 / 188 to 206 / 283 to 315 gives -0.02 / 193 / 181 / 163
